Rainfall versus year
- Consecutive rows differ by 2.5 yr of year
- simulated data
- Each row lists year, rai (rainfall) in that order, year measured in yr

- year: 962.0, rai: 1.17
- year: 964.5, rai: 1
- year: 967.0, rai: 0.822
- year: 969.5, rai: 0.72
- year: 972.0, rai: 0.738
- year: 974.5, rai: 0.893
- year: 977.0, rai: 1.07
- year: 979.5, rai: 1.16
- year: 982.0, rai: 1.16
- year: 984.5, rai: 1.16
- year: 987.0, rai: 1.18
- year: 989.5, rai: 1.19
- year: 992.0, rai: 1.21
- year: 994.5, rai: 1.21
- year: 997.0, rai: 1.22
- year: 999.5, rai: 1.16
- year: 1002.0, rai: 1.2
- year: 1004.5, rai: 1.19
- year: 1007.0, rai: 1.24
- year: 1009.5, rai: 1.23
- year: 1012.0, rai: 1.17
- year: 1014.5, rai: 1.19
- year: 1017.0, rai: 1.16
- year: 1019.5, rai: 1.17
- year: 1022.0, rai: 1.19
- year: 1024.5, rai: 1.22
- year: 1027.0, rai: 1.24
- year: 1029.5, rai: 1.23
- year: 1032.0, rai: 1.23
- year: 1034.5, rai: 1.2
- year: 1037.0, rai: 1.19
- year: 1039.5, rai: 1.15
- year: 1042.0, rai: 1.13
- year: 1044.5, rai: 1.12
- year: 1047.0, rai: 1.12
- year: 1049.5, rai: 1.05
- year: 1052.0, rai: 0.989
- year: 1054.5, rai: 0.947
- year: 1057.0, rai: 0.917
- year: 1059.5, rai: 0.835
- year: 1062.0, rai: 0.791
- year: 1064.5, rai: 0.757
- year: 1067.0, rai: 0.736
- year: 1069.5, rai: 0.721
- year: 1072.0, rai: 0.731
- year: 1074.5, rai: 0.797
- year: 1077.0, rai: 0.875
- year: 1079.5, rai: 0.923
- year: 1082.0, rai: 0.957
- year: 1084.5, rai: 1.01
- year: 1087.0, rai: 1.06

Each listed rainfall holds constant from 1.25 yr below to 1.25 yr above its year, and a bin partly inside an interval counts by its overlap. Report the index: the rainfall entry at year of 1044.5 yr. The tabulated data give 1.12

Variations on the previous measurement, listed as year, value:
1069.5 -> 0.721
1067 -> 0.736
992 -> 1.21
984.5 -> 1.16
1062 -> 0.791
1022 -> 1.19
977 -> 1.07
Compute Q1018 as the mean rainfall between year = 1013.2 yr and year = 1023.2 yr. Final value 1.18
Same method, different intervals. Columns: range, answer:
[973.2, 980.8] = 1.04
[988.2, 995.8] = 1.2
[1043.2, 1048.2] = 1.12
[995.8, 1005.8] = 1.19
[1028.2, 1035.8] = 1.22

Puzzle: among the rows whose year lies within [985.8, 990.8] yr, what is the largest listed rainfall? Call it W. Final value 1.19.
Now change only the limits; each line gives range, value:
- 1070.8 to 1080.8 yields 0.923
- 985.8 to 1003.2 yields 1.22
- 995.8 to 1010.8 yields 1.24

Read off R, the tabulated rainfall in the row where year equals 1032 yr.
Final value 1.23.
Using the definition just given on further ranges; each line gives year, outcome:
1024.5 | 1.22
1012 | 1.17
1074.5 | 0.797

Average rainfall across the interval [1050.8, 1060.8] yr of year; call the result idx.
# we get 0.921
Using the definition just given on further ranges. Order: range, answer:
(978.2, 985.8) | 1.16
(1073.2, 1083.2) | 0.887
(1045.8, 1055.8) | 1.03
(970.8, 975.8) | 0.819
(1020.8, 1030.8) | 1.22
